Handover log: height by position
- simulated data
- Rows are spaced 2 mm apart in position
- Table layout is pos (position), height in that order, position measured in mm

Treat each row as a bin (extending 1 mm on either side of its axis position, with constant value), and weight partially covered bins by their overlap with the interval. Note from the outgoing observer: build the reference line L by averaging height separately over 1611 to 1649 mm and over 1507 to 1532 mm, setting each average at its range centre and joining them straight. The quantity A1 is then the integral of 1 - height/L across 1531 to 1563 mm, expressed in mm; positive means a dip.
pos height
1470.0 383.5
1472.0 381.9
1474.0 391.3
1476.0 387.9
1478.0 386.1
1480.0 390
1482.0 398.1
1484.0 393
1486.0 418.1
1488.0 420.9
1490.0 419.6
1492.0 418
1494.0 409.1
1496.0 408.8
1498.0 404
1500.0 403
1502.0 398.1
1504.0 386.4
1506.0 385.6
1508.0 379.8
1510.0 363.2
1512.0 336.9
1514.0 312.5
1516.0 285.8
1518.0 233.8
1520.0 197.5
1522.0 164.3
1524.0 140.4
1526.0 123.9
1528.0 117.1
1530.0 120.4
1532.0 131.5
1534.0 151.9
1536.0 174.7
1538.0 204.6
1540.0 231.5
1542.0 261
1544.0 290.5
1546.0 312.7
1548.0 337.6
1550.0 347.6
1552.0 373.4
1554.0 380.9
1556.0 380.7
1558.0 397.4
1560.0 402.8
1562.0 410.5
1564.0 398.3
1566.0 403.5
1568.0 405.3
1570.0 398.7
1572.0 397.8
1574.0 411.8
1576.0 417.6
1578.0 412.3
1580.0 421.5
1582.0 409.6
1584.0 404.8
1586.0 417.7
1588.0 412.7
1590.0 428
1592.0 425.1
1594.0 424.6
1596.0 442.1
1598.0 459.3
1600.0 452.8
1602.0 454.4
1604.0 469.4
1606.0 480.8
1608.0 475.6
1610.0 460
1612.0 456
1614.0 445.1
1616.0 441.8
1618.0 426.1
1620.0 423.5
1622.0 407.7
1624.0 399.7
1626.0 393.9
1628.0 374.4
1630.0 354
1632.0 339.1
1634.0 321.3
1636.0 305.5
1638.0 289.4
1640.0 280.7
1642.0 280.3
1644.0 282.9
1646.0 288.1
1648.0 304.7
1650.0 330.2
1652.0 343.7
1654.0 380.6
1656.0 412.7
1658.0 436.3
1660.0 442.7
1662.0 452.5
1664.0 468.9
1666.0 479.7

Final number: -4.4 mm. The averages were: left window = 227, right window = 359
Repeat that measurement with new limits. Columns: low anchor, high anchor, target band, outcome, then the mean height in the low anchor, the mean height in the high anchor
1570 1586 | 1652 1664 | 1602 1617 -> -1.7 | 410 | 422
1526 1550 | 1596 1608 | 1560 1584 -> -4.4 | 214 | 463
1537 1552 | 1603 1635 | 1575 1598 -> -3.8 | 290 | 417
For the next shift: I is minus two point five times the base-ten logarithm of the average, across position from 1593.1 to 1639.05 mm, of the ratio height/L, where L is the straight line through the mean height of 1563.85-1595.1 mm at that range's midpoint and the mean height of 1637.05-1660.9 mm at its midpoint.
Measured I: -0.10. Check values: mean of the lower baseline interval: 412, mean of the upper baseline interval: 339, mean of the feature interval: 413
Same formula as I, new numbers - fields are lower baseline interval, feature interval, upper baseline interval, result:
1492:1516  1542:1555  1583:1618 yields 0.218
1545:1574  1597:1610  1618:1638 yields -0.239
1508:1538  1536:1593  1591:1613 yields -0.100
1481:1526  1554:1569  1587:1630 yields -0.013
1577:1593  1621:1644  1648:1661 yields 0.169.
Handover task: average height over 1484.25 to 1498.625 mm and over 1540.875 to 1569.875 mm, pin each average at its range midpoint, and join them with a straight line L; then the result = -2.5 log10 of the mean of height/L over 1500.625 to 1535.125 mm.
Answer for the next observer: 0.499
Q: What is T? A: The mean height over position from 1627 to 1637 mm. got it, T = 339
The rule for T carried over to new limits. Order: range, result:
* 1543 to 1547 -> 302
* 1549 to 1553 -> 360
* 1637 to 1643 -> 283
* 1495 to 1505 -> 400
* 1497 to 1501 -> 404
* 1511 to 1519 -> 292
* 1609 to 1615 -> 454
